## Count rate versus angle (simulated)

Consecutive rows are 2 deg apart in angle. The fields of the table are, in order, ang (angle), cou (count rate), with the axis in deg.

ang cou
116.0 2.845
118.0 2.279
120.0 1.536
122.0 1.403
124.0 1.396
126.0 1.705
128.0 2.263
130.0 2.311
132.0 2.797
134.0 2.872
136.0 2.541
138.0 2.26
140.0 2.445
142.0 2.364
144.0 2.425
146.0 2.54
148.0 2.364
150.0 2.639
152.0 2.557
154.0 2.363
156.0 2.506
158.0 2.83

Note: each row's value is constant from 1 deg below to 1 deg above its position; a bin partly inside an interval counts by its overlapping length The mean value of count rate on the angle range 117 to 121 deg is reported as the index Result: 1.91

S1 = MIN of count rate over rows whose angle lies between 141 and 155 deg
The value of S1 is 2.363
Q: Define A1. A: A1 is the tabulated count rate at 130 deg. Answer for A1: 2.311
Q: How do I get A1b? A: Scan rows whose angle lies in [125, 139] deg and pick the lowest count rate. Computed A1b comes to 1.705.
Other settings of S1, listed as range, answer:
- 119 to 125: 1.396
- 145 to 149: 2.364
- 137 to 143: 2.26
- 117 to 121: 1.536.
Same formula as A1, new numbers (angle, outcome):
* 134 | 2.872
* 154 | 2.363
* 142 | 2.364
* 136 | 2.541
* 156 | 2.506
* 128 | 2.263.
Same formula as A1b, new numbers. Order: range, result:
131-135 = 2.797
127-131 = 2.263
